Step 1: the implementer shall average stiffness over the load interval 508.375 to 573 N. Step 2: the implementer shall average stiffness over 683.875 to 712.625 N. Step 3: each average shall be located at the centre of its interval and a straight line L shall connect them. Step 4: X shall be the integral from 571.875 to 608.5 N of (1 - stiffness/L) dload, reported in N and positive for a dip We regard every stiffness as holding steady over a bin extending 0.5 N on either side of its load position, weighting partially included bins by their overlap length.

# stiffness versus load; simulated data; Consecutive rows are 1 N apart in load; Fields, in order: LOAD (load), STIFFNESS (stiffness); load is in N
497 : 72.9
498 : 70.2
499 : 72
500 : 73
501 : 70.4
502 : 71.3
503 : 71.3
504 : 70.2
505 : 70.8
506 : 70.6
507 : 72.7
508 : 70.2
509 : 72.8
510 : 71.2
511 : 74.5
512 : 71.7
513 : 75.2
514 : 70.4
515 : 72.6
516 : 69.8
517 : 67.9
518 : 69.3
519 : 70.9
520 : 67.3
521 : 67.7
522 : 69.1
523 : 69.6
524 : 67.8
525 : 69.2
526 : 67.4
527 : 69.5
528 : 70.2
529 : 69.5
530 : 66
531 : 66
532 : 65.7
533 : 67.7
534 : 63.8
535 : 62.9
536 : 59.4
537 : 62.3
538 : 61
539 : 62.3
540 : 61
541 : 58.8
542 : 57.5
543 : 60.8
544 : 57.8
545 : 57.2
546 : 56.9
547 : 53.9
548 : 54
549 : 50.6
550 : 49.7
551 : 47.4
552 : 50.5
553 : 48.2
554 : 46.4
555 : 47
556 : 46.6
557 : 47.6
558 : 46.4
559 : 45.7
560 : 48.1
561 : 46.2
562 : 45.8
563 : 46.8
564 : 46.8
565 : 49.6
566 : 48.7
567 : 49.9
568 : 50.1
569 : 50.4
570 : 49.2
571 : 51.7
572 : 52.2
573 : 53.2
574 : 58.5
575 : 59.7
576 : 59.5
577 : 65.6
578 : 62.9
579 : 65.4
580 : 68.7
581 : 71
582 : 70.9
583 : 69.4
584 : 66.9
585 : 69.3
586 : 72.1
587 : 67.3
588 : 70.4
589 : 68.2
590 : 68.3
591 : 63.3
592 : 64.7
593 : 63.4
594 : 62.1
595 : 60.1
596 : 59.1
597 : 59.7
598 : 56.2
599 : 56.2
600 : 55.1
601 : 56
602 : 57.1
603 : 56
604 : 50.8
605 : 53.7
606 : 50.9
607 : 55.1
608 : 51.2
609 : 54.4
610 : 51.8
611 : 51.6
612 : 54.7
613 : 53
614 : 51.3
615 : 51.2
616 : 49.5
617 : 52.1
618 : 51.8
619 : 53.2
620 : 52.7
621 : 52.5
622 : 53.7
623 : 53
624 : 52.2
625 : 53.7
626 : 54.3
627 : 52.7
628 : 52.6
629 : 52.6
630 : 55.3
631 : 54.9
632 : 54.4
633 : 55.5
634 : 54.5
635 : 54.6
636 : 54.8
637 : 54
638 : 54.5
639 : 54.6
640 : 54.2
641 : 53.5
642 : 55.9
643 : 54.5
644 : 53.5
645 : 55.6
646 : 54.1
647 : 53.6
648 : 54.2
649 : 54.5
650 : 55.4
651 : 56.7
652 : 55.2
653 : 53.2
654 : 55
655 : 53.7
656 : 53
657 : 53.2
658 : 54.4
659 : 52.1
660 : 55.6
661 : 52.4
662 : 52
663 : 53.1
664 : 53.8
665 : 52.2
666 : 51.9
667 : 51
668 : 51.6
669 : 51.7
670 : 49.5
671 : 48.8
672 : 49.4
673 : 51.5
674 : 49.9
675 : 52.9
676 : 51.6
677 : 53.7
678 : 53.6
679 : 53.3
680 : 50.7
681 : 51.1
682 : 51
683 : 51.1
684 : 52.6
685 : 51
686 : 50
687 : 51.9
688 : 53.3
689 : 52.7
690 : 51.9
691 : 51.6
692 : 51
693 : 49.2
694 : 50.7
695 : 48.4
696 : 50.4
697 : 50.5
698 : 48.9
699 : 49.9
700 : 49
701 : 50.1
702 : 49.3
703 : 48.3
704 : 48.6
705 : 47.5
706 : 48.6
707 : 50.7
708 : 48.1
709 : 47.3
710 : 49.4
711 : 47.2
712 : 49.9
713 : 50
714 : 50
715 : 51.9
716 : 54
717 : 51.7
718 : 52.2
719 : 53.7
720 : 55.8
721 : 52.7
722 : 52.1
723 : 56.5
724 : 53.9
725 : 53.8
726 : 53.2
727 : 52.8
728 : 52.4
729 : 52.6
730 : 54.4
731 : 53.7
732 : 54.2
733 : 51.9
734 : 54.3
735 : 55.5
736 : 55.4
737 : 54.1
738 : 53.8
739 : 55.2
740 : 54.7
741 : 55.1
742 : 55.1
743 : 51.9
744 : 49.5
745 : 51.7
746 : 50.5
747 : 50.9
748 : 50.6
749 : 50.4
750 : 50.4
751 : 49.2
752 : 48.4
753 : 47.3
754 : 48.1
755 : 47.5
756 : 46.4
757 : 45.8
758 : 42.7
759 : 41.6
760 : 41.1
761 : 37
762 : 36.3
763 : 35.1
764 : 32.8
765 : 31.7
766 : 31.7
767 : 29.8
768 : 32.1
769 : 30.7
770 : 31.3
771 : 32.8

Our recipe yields -3.3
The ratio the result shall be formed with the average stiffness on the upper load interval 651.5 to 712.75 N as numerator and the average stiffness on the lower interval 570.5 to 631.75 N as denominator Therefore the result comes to 0.88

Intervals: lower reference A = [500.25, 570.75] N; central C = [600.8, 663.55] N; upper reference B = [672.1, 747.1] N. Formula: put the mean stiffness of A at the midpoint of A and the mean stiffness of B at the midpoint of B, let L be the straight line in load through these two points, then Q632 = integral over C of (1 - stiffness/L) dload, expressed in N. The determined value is 2.3 N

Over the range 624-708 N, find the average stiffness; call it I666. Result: 52.4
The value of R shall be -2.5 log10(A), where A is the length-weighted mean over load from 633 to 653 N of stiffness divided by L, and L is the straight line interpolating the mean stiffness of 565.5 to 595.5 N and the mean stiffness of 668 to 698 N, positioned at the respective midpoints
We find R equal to 0.01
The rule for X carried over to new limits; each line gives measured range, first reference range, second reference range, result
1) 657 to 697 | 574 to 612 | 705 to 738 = 2.6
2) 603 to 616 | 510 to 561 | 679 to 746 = 1.1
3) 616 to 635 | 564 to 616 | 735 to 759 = 1.1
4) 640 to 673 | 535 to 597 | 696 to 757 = 0.4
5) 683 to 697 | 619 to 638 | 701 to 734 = 0.3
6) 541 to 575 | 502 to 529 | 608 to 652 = 7.0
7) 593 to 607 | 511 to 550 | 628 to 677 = 0.4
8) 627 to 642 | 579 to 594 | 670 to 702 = 1.4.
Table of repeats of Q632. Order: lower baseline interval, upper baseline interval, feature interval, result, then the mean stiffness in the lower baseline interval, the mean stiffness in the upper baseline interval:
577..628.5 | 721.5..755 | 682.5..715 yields 2.5 N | 58.4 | 52.5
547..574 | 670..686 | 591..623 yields -3.2 N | 49.1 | 51.4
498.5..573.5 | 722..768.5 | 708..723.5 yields -0.5 N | 60.7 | 48.2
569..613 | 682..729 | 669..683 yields 0.5 N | 59.9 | 51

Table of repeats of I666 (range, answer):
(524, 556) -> 59.3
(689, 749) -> 51.7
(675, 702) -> 51.1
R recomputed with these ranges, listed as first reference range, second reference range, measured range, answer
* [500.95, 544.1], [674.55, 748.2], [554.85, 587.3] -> 0.134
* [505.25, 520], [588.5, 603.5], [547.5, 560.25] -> 0.336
